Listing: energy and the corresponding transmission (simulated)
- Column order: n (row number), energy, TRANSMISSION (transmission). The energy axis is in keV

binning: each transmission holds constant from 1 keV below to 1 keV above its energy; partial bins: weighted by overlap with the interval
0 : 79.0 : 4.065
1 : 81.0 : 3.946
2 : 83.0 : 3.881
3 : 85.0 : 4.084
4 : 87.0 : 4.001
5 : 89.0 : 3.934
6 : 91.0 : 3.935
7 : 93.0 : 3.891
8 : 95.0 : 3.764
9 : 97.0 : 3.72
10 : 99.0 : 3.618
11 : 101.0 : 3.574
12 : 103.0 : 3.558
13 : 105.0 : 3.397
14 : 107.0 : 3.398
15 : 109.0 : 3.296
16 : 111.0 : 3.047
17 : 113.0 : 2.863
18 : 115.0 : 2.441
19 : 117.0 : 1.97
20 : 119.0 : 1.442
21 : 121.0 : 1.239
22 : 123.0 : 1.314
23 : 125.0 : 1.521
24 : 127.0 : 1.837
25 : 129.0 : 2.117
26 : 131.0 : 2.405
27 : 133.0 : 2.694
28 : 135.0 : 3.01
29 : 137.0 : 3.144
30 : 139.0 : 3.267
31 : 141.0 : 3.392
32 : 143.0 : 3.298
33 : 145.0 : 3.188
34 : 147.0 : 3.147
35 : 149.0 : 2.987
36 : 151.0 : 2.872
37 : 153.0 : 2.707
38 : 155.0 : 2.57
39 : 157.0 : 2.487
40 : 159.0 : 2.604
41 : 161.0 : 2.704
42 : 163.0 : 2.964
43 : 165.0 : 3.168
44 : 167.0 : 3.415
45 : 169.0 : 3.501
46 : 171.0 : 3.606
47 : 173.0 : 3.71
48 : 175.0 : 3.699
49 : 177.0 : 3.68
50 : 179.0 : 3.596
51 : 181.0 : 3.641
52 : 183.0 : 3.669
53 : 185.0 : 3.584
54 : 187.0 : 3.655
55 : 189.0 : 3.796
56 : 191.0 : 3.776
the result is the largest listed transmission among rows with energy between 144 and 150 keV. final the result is 3.188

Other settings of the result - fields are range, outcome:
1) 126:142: 3.392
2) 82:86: 4.084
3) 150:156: 2.872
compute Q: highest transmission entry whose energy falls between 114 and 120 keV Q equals 2.441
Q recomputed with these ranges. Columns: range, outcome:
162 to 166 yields 3.168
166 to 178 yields 3.71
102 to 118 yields 3.558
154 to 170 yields 3.501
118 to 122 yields 1.442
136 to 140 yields 3.267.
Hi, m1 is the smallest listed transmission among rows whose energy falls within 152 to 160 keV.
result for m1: 2.487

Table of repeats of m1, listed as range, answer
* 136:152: 2.872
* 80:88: 3.881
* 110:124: 1.239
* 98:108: 3.397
